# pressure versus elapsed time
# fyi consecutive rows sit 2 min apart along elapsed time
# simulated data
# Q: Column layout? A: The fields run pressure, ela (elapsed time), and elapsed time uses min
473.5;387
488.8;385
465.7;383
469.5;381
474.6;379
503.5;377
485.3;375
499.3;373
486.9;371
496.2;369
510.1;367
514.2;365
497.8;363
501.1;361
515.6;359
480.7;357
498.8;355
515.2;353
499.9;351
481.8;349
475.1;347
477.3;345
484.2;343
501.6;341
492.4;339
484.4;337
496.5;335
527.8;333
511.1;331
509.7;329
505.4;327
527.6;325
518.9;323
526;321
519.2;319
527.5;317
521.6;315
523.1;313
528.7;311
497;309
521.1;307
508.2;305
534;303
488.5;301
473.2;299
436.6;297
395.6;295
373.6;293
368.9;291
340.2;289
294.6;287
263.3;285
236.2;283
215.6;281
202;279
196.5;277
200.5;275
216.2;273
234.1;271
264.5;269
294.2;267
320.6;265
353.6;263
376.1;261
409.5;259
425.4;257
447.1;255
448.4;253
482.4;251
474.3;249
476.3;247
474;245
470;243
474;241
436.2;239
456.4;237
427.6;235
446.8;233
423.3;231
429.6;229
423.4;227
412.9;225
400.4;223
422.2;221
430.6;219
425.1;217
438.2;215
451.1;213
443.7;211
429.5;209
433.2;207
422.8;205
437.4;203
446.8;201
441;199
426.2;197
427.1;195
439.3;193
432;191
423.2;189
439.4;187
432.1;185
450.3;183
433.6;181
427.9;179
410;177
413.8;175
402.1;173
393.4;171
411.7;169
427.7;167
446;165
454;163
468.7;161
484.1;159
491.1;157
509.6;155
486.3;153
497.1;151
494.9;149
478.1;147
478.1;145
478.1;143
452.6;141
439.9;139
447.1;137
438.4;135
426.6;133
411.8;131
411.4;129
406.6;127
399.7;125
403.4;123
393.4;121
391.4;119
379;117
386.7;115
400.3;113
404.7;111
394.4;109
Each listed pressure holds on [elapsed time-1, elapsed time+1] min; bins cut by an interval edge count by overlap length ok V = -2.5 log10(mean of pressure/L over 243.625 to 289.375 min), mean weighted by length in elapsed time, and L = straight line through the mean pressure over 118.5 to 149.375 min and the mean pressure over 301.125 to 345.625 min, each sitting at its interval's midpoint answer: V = 0.41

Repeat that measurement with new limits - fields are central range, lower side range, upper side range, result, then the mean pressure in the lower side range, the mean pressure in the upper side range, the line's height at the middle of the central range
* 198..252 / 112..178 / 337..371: 0.04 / 437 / 496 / 459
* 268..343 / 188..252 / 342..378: 0.14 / 440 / 496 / 474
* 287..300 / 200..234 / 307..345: 0.24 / 430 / 511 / 487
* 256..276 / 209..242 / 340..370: 0.41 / 434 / 497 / 453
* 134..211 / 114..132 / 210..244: -0.08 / 398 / 436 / 416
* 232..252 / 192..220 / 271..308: -0.17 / 435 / 345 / 396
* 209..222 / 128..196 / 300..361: 0.07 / 446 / 507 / 465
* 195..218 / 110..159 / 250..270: -0.08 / 439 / 382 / 406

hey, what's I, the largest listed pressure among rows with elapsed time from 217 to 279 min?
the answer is 482.4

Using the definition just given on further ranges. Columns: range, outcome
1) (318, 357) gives 527.8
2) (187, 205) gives 446.8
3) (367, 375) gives 510.1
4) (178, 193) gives 450.3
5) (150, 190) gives 509.6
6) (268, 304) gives 534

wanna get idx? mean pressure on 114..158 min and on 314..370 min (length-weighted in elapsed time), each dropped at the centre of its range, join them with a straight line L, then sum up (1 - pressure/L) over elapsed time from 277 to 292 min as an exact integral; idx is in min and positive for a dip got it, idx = 6.71 min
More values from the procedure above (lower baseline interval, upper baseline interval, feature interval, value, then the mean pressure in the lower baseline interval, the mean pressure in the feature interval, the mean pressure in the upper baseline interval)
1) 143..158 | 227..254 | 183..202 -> 1.54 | 490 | 435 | 454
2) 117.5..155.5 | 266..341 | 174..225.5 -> 0.15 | 443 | 431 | 414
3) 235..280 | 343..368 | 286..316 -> -1.78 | 371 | 454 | 497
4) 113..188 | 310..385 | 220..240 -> 1.52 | 437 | 428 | 501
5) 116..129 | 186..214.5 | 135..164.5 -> -4.57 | 397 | 474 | 435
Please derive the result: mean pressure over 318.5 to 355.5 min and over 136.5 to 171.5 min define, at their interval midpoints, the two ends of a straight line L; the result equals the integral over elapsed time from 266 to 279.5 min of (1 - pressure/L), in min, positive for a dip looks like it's 7.1 min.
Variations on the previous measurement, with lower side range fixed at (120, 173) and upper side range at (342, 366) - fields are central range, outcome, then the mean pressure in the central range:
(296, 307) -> -0.2 min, 491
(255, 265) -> 1.8 min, 390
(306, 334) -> -1.8 min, 519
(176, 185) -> 0.5 min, 431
